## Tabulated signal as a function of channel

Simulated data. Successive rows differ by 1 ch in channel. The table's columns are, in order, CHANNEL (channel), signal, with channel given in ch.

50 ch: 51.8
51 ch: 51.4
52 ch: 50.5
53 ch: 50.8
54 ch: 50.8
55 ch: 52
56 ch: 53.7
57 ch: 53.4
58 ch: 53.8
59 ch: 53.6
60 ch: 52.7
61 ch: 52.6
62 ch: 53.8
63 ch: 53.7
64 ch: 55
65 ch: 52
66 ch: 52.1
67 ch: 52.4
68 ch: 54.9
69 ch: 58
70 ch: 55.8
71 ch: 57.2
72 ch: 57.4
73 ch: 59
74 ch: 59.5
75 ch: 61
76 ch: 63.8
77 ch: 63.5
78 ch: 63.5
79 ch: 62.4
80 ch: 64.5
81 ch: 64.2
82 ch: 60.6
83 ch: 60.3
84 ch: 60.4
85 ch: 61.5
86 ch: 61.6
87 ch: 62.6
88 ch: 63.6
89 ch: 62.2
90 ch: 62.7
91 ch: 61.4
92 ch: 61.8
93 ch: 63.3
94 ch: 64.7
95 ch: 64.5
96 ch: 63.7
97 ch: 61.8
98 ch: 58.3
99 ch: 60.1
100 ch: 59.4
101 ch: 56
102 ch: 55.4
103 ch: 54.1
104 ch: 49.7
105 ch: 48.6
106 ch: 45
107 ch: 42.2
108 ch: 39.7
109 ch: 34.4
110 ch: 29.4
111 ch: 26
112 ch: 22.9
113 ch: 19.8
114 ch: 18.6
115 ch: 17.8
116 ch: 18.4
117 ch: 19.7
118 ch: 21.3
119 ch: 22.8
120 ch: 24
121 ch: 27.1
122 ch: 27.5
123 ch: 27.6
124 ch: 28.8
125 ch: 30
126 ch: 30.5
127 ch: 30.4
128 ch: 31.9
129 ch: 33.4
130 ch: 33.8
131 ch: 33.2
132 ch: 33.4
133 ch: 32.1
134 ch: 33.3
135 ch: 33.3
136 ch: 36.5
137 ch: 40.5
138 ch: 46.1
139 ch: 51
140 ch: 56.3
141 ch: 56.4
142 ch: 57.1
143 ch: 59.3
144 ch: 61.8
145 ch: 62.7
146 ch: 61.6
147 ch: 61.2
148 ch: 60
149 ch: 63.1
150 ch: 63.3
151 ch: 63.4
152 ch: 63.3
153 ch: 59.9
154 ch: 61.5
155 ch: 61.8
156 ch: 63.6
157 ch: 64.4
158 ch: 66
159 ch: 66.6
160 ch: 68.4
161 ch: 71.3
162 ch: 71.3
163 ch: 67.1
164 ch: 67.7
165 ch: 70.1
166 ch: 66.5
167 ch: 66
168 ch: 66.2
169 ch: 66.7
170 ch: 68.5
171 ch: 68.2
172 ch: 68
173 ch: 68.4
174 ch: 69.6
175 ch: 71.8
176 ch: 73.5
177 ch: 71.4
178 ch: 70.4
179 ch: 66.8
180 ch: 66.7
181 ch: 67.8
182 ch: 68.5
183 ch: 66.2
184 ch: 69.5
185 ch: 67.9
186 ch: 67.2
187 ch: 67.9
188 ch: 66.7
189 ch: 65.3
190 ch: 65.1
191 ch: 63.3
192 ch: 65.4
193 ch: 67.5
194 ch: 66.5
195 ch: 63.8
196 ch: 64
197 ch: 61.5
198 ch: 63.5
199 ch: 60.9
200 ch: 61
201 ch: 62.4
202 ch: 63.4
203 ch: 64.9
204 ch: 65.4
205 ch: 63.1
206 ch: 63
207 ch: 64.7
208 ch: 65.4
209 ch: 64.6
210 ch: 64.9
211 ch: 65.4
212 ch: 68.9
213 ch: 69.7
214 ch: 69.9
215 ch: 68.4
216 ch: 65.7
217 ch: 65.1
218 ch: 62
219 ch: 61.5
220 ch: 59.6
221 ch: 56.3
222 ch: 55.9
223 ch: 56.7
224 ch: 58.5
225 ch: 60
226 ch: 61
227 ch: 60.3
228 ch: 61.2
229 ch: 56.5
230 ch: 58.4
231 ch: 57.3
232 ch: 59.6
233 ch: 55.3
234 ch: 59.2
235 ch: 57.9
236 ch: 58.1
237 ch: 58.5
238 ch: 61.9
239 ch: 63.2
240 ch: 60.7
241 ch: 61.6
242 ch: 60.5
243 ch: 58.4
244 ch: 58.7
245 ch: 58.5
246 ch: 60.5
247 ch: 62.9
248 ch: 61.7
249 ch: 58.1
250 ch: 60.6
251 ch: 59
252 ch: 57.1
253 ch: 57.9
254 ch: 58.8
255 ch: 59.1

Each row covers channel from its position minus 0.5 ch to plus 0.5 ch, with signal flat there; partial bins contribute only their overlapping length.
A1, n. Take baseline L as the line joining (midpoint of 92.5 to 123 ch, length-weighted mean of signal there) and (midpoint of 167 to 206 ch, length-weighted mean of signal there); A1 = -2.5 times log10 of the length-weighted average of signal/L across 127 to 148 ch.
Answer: 0.11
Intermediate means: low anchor 40.3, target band 45.7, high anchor 66.4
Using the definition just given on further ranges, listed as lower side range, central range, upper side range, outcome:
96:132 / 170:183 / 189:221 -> -0.24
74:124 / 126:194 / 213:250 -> -0.11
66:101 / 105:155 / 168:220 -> 0.49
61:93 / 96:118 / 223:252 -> 0.43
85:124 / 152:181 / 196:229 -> -0.22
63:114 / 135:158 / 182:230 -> 0.03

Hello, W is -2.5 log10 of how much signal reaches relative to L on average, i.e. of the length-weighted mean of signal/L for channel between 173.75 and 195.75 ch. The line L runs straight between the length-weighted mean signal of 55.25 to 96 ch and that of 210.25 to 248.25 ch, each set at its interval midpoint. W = -0.12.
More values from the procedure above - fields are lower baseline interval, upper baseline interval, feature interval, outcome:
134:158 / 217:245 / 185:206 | -0.112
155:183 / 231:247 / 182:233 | -0.001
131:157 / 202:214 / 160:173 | -0.180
